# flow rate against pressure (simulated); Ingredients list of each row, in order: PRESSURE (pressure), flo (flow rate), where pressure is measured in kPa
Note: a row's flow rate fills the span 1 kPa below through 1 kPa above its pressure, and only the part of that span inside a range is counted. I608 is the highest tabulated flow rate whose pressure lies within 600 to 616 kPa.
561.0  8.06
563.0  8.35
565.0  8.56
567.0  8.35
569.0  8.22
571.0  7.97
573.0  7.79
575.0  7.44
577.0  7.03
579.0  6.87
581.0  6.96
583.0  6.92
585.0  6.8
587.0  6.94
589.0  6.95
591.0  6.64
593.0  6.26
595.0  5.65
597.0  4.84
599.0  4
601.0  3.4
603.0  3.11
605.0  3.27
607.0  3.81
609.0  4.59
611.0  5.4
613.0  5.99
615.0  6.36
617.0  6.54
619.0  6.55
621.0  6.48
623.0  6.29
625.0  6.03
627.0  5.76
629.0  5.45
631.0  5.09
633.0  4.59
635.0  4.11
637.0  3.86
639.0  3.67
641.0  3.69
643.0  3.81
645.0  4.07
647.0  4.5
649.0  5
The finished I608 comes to 6.36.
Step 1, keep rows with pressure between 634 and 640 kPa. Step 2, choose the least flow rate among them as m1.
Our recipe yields 3.67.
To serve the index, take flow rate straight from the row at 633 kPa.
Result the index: 4.59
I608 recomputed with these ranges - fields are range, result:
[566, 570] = 8.35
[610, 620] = 6.55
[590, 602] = 6.64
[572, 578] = 7.79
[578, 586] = 6.96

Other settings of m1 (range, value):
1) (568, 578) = 7.03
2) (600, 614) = 3.11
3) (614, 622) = 6.36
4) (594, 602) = 3.4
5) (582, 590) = 6.8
